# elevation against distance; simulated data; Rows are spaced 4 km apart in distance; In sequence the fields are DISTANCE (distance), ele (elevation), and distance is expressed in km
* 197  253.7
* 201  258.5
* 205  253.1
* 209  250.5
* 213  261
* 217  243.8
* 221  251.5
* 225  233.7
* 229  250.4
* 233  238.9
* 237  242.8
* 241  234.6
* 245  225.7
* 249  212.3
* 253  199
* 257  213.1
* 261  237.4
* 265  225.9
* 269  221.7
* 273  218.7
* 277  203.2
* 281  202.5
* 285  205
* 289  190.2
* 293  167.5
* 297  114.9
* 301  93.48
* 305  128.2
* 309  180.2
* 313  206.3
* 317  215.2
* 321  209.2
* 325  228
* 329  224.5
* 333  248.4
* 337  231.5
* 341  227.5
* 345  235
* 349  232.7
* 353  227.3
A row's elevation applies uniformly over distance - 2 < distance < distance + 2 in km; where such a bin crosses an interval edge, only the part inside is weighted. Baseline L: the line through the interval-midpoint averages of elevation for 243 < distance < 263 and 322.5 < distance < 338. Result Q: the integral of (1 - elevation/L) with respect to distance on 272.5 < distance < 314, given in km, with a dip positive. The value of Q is 9.9 km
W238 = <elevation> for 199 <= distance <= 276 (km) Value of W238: 235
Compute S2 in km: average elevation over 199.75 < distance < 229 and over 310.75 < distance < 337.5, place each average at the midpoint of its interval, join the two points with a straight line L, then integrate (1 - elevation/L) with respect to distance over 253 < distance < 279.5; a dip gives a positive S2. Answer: 2.12 km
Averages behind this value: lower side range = 250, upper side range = 222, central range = 218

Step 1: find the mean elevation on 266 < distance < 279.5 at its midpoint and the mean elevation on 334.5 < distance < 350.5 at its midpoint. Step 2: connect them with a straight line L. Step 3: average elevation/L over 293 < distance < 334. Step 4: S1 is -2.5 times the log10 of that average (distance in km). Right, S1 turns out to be 0.23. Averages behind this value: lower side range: 215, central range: 182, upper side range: 232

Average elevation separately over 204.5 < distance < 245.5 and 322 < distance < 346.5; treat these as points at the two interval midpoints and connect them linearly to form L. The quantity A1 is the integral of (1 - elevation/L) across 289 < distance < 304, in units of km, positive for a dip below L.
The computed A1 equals 6.48 km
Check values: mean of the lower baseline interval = 245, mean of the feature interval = 134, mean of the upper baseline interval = 231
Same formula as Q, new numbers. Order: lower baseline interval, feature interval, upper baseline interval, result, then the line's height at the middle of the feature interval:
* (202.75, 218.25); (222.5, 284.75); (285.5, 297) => -4.57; 209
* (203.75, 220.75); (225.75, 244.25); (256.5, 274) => 0.01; 240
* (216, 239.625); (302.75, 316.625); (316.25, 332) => 3.04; 225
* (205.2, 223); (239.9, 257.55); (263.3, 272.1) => 1.29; 233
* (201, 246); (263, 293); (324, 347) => 4.06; 239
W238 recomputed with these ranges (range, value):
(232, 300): 207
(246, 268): 218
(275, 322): 176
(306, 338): 215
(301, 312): 148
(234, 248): 233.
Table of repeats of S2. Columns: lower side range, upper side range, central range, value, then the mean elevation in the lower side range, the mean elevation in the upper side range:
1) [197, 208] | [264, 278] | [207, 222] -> -0.20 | 255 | 218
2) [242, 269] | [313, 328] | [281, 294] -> 1.59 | 220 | 216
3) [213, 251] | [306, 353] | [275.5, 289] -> 1.61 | 238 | 220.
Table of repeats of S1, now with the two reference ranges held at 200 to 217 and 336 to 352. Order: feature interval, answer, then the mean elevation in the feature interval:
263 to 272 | 0.10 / 223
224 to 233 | 0.04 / 242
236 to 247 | 0.07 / 234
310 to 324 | 0.13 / 209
